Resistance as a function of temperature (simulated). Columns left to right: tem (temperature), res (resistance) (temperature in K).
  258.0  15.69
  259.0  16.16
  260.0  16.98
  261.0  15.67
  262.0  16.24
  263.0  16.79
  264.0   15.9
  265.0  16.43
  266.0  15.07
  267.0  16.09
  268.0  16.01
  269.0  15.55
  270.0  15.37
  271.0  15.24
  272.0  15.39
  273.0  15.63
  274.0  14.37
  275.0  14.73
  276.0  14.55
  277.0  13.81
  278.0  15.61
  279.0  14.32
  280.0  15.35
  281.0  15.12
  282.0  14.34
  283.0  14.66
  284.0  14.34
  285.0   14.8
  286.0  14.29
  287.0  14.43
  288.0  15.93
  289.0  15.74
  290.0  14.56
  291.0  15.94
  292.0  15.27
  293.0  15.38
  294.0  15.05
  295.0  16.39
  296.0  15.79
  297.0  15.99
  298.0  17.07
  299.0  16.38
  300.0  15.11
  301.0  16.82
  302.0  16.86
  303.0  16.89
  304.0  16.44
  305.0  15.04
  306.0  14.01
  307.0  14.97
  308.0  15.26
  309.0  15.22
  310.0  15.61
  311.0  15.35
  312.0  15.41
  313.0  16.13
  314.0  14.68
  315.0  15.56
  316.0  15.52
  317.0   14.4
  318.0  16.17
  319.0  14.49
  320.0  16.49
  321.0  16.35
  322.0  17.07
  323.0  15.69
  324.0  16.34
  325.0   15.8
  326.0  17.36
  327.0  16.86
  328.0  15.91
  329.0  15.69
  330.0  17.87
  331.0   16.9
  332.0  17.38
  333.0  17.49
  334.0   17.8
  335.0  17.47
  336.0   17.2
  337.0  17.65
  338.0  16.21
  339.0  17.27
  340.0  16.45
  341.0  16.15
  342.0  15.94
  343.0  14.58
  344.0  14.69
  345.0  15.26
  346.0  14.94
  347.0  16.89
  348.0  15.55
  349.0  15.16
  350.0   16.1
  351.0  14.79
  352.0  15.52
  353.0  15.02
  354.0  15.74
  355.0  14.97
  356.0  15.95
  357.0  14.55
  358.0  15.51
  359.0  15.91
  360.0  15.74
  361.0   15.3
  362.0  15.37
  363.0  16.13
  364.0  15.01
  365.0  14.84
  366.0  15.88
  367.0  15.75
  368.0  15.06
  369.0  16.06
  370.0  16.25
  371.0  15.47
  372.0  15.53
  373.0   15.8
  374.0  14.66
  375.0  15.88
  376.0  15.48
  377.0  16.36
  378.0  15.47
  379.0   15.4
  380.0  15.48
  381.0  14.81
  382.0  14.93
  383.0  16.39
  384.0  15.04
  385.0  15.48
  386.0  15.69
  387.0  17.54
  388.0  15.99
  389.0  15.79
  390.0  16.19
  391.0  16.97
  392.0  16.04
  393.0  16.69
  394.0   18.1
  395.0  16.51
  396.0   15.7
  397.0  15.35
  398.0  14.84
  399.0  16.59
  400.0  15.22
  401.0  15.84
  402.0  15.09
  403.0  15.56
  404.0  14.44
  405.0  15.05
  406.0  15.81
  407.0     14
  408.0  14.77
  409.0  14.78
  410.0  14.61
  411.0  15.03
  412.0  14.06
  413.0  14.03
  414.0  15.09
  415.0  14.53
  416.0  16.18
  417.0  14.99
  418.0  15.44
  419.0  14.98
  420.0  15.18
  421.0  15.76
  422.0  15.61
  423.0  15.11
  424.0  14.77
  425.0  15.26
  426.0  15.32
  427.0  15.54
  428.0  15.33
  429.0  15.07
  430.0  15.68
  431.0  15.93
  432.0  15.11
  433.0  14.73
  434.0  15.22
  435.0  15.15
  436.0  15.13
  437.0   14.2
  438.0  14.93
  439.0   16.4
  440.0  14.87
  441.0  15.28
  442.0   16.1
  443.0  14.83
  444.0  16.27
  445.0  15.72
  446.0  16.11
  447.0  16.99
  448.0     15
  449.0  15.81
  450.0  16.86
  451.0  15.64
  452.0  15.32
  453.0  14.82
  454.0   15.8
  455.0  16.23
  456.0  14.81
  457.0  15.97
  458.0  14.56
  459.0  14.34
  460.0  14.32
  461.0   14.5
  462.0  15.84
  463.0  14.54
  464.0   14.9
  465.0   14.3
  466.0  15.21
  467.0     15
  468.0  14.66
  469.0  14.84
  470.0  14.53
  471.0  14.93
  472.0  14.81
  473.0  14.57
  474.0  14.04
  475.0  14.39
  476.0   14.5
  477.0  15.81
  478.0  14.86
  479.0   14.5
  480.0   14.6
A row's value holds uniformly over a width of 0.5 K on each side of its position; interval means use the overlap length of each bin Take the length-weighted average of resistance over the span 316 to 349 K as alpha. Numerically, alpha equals 16.3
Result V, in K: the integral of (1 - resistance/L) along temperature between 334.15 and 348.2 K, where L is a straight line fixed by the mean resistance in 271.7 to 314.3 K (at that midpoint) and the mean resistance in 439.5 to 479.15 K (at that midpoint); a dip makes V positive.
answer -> -0.9 K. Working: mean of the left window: 15.3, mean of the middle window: 16.2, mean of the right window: 15.2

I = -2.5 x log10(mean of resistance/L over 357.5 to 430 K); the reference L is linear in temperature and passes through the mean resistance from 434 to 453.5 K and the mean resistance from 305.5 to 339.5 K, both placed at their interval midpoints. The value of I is 0.02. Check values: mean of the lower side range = 16.2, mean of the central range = 15.5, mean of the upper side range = 15.5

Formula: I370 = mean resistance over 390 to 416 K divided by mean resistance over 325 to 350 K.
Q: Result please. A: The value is 0.94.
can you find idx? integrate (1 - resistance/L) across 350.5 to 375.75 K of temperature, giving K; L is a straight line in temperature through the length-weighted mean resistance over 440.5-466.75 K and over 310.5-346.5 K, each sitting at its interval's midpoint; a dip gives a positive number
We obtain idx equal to 0.8 K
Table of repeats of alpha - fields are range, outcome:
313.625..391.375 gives 15.9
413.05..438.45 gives 15.2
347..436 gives 15.5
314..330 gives 16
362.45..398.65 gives 15.8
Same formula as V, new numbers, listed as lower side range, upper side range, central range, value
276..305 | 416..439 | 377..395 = -0.8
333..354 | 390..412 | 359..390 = 0.3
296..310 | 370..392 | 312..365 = -0.6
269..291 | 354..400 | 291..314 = -0.9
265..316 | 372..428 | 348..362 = 0.0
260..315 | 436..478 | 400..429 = 0.3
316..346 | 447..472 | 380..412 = 0.3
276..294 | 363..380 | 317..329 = -0.7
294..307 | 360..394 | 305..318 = 0.6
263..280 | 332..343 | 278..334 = 1.4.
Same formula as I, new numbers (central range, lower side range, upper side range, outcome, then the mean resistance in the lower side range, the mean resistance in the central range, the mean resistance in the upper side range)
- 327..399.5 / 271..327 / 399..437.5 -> -0.04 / 15.5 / 15.9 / 15.1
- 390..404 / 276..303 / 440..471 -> -0.05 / 15.4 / 16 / 15.3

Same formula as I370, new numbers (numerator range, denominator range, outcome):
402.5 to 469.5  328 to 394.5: 0.95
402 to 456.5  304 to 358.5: 0.96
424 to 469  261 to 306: 0.99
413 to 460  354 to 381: 0.99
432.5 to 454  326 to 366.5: 0.97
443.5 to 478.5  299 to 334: 0.95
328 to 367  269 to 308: 1.04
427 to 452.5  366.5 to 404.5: 0.98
